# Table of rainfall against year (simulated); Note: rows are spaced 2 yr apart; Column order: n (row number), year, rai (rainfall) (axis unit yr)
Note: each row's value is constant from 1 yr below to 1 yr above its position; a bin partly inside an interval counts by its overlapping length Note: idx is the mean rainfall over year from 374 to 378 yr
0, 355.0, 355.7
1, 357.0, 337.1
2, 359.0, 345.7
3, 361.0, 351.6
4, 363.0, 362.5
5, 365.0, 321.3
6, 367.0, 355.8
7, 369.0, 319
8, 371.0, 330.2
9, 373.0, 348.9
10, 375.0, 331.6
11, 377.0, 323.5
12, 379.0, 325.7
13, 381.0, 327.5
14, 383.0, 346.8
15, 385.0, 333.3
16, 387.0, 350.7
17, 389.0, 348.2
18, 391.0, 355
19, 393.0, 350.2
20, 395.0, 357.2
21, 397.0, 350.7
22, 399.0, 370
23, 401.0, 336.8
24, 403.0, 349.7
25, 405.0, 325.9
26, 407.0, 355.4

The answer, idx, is 328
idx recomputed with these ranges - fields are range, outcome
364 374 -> 335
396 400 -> 360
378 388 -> 337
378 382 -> 327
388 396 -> 353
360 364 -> 357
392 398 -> 353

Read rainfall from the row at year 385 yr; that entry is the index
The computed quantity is 333.3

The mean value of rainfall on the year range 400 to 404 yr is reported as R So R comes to 343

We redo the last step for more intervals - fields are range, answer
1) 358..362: 349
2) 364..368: 339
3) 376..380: 325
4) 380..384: 337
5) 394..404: 353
